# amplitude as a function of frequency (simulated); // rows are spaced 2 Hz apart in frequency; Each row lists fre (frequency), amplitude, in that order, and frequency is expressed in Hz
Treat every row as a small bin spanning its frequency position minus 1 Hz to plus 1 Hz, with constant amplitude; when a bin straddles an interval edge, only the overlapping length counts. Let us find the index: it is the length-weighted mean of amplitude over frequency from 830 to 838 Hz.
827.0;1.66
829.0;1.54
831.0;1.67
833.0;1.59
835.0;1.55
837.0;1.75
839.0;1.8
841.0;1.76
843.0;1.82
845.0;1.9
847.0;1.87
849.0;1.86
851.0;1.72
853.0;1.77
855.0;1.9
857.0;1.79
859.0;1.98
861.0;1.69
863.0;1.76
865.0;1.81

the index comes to 1.64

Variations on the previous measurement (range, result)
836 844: 1.78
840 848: 1.84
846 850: 1.87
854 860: 1.89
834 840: 1.7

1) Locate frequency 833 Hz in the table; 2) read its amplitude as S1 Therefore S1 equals 1.59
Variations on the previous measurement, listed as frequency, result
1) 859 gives 1.98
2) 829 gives 1.54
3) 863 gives 1.76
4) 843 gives 1.82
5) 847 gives 1.87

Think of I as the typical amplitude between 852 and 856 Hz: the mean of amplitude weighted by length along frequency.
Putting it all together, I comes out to 1.83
